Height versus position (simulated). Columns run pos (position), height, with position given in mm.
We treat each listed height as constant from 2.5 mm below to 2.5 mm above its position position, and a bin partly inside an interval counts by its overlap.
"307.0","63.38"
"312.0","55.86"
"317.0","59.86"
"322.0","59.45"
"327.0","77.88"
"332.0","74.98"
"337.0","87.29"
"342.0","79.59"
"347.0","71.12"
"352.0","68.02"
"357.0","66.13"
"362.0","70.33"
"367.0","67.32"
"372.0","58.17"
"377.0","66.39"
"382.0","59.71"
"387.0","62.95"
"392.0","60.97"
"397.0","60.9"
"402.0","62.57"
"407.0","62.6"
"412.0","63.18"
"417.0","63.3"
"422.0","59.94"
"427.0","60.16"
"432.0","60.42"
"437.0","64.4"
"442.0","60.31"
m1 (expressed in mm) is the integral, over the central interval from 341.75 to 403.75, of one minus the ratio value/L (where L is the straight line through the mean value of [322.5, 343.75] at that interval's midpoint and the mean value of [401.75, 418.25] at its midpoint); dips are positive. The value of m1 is 4.4 mm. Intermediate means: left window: 78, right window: 62.9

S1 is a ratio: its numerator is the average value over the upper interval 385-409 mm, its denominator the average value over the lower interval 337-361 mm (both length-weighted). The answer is 0.9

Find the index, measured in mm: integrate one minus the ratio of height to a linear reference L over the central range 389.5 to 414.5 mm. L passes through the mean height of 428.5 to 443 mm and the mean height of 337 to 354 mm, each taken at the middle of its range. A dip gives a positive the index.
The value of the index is 1.8 mm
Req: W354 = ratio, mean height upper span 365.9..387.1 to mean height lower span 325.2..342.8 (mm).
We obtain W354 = 0.8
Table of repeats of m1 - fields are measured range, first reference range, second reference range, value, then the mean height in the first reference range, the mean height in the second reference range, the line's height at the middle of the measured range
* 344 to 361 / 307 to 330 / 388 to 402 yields -1.72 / 63.5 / 61.4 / 62.6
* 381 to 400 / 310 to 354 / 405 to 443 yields 1.10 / 70.6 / 61.8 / 65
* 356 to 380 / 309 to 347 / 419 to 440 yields 0.52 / 70.6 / 61.3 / 66.9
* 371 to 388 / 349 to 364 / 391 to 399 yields 0.48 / 68.2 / 60.9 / 63.9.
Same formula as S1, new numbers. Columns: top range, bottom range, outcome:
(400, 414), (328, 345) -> 0.78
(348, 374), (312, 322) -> 1.13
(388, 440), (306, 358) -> 0.89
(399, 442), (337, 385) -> 0.91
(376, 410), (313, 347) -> 0.86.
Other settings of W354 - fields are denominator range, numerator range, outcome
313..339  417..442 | 0.87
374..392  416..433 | 0.97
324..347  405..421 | 0.80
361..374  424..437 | 0.94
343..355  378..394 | 0.87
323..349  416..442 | 0.80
